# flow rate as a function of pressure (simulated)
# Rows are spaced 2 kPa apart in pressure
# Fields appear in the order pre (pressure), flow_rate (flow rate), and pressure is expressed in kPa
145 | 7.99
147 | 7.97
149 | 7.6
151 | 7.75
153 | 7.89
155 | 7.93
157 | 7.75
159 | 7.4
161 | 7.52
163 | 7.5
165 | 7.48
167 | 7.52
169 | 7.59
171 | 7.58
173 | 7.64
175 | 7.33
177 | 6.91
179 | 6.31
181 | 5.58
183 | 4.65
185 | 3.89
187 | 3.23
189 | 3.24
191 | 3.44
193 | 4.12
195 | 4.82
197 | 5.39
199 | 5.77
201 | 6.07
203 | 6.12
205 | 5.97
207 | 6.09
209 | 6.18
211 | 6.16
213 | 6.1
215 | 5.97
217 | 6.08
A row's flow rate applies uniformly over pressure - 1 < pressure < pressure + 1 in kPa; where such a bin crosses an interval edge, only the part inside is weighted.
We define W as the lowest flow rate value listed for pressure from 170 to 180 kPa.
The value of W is 6.31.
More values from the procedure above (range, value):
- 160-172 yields 7.48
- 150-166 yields 7.4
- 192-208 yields 4.12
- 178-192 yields 3.23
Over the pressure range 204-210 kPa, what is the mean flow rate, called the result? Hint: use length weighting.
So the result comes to 6.08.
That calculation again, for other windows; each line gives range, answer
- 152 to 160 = 7.74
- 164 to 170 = 7.53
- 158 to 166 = 7.47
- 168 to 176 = 7.54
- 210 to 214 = 6.13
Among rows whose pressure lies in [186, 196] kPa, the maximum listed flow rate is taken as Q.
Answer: 4.82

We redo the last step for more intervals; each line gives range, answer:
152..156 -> 7.93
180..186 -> 5.58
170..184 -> 7.64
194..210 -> 6.18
